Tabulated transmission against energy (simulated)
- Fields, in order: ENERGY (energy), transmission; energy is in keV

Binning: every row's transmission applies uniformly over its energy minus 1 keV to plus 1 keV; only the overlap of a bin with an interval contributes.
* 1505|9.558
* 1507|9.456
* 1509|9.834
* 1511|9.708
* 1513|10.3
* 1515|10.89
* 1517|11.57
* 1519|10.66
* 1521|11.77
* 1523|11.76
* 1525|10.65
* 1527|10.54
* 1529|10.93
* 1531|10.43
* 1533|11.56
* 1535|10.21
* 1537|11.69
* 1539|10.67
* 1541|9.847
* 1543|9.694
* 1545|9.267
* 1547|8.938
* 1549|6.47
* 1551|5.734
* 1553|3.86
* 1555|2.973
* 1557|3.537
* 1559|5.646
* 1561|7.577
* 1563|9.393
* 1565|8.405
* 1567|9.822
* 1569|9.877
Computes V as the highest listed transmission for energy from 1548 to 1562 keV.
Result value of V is 7.577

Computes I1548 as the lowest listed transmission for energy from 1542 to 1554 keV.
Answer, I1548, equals 3.86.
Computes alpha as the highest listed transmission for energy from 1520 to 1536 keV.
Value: 11.77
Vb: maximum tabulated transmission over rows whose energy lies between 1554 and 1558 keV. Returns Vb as 3.537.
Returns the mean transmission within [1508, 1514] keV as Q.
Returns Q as 9.95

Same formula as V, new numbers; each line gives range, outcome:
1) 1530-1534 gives 11.56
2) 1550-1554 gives 5.734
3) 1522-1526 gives 11.76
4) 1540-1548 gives 9.847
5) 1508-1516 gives 10.89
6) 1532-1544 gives 11.69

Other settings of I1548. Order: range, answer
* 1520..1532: 10.43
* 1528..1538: 10.21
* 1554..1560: 2.973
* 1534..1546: 9.267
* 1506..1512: 9.456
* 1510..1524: 9.708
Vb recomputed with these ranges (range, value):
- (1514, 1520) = 11.57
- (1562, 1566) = 9.393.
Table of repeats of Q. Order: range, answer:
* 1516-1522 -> 11.3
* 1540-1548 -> 9.44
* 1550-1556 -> 4.19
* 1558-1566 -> 7.76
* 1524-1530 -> 10.7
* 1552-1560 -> 4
